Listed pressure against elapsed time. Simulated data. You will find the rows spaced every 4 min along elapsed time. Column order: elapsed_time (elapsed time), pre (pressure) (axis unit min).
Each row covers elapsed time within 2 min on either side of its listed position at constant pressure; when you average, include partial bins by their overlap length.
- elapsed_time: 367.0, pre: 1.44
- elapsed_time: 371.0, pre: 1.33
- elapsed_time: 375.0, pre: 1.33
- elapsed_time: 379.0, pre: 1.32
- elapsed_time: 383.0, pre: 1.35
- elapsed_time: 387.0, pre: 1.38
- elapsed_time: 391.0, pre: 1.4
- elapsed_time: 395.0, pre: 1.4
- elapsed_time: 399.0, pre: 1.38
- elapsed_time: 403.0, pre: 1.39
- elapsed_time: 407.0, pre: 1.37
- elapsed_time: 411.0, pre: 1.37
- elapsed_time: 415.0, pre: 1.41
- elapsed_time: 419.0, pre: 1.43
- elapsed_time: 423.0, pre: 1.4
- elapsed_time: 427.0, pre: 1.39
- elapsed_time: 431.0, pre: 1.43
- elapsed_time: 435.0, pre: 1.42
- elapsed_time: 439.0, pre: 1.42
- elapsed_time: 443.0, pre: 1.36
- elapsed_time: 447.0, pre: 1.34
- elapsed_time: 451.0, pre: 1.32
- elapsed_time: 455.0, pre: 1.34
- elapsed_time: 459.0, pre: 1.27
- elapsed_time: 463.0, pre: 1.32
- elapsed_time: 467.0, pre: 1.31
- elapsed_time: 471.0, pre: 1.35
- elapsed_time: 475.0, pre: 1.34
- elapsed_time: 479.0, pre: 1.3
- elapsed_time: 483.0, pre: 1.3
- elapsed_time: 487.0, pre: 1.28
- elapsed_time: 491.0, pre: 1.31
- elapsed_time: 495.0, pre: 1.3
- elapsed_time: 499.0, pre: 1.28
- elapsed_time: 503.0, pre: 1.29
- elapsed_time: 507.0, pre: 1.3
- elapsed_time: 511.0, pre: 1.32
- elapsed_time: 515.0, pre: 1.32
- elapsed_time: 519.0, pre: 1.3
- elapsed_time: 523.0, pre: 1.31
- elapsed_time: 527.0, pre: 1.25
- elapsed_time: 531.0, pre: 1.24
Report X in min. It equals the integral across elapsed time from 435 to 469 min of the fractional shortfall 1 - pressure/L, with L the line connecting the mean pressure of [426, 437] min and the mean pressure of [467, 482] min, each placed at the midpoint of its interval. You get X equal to 0.8 min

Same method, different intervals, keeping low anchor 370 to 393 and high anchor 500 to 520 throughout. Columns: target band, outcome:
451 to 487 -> 0.2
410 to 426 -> -0.8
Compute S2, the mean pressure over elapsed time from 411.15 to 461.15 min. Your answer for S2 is 1.38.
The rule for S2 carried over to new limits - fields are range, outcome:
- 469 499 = 1.31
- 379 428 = 1.39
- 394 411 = 1.38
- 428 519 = 1.33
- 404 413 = 1.37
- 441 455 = 1.34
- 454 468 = 1.31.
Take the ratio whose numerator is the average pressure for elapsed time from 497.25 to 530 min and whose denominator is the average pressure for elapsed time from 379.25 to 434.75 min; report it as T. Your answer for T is 0.93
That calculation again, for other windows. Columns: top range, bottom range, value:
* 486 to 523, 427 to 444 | 0.92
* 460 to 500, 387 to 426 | 0.94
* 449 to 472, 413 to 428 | 0.93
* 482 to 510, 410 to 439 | 0.92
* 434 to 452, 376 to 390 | 1.01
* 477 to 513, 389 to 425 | 0.93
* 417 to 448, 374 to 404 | 1.02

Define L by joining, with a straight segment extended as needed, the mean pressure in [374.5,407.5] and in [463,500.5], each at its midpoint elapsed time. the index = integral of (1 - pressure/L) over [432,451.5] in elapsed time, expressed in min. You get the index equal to -0.6 min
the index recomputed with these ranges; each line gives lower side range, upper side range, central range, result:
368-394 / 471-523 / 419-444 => -1.36 min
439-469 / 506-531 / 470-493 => 0.05 min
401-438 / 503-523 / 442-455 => 0.32 min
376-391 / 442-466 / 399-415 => -0.44 min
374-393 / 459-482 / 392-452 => -2.24 min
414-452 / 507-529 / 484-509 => 0.57 min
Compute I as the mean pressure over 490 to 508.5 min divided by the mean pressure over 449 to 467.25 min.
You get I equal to 0.99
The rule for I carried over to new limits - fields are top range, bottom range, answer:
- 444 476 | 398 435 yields 0.95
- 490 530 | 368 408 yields 0.95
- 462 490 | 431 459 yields 0.96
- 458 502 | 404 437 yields 0.93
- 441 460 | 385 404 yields 0.96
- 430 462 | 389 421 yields 0.98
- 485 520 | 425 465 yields 0.96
